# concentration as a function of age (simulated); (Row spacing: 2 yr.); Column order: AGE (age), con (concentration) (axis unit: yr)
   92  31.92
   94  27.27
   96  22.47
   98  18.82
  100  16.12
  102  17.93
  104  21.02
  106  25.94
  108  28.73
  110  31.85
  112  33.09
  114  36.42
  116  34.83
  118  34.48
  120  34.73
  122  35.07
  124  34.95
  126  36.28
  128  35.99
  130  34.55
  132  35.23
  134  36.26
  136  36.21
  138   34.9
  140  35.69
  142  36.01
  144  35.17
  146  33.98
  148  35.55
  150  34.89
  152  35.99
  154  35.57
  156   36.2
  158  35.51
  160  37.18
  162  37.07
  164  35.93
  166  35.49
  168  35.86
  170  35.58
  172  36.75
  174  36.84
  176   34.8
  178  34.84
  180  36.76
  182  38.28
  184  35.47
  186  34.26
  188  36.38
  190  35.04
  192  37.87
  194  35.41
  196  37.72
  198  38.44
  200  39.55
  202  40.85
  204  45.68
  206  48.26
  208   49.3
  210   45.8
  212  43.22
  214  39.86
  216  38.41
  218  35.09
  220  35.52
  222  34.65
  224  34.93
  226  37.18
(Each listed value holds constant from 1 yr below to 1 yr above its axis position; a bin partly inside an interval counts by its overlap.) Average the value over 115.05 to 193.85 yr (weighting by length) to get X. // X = 35.7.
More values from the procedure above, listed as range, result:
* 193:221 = 40.9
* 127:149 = 35.4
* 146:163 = 35.9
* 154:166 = 36.2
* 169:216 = 39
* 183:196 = 35.9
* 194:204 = 39.4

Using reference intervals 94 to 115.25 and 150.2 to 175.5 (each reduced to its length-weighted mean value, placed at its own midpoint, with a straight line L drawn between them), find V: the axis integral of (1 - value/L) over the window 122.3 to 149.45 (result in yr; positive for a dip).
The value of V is -3.8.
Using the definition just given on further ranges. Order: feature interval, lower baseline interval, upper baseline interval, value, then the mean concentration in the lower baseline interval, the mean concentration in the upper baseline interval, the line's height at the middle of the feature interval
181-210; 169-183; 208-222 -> -1.1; 36.3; 40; 38.1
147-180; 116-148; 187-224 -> 1.1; 35.3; 39.7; 37.2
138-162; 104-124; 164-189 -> -0.9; 32.3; 35.9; 34.4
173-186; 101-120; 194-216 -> 1.0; 29.6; 42.3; 38.9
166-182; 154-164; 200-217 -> 1.0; 36.3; 43.7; 38.6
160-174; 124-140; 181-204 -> 0.2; 35.6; 37.6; 36.7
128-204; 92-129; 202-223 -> -1.0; 29.3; 41.5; 36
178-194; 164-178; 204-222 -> 0.7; 35.8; 41.7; 37.9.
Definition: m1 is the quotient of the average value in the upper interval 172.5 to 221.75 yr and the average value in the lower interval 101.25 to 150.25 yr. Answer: 1.2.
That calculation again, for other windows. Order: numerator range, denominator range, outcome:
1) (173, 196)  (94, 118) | 1.36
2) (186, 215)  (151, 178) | 1.13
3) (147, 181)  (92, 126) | 1.25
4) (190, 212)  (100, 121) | 1.42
